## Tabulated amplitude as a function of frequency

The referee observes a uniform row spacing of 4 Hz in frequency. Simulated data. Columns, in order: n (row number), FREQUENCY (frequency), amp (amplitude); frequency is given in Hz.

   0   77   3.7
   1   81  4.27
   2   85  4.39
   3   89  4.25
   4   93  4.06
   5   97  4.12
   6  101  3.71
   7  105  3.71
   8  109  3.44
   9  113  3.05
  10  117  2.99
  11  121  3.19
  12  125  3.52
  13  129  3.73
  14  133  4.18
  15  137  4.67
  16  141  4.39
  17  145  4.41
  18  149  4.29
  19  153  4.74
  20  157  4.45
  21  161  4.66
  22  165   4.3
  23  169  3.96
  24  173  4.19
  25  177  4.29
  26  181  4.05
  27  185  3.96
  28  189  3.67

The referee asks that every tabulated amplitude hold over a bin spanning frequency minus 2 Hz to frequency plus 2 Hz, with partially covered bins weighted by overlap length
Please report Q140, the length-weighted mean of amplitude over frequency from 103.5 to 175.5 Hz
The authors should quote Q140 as 4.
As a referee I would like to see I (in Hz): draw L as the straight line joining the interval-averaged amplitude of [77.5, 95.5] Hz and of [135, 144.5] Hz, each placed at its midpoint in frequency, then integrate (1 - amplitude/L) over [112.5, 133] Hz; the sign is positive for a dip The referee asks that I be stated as 4.7 Hz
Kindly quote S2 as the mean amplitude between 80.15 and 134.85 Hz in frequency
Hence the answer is 3.75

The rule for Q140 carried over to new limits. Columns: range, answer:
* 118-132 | 3.5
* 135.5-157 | 4.49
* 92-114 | 3.69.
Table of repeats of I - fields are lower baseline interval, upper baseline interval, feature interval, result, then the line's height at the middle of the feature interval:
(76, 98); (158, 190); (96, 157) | 3.9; 4.16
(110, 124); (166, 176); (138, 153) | -3.2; 3.65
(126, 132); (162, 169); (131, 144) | -1.8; 3.88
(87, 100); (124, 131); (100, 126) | 3.3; 3.84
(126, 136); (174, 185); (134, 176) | -3.5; 4.06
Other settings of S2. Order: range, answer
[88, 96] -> 4.14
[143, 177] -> 4.37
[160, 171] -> 4.27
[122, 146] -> 4.1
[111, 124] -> 3.11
